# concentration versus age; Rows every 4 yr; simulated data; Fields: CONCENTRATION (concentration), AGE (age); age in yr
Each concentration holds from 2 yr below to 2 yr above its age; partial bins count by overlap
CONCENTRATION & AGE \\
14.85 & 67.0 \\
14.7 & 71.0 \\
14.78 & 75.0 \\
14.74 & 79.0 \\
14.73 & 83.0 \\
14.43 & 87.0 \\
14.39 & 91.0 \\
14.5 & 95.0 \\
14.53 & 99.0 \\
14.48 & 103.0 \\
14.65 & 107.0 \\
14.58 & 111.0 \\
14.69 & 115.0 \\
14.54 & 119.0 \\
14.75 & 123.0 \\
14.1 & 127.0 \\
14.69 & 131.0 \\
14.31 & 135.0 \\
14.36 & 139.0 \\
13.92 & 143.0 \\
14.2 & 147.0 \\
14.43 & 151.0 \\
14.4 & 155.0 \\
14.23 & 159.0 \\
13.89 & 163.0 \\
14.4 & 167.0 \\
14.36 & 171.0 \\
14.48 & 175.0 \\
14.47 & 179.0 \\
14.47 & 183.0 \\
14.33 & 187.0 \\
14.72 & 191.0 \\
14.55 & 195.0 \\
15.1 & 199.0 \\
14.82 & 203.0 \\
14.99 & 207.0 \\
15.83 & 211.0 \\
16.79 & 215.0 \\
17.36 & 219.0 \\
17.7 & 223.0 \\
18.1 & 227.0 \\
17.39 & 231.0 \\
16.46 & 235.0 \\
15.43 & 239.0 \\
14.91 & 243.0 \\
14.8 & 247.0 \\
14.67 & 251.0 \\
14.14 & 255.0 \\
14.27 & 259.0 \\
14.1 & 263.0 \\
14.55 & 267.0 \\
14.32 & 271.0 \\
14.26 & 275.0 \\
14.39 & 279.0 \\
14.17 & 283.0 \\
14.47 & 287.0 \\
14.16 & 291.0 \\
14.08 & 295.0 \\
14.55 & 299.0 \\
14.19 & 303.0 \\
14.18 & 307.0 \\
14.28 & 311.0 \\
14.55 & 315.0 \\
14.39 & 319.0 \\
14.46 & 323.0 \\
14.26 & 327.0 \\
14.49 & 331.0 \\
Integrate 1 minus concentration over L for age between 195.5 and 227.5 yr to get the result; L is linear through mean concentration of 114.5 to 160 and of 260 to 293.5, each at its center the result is -4.10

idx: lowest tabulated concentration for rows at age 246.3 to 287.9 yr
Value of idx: 14.1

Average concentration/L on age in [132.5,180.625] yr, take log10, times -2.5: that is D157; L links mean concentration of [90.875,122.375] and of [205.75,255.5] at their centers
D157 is 0.066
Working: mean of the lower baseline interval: 14.6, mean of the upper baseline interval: 16.1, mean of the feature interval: 14.3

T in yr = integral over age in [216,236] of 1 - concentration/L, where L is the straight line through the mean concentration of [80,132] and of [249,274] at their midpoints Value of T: -4.2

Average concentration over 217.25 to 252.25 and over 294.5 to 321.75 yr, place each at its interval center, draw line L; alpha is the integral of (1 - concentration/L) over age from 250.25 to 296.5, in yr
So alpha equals 3.0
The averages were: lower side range 16.3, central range 14.3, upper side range 14.3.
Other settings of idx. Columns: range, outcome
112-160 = 13.92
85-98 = 14.39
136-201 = 13.89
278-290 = 14.17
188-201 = 14.55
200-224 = 14.82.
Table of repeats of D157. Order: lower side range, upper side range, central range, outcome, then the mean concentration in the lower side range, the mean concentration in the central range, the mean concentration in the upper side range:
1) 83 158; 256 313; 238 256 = -0.04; 14.4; 14.8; 14.3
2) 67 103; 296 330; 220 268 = -0.08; 14.6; 15.6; 14.4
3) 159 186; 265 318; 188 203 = -0.03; 14.3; 14.8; 14.3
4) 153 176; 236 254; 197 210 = -0.03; 14.3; 15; 15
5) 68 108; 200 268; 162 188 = 0.06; 14.6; 14.4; 15.7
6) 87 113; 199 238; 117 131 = 0.03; 14.5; 14.5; 16.5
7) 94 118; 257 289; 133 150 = 0.02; 14.6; 14.2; 14.3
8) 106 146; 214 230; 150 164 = 0.09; 14.4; 14.2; 17.5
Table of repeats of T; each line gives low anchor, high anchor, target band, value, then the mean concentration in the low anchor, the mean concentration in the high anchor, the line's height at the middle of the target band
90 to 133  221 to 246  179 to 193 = 1.1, 14.5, 16.6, 15.8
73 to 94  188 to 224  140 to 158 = 1.1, 14.6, 15.7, 15.2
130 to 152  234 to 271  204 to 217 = -1.1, 14.3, 14.7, 14.6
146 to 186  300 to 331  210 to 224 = -2.5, 14.3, 14.3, 14.3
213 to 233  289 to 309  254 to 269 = 1.5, 17.5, 14.2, 15.8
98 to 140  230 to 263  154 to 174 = 0.6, 14.5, 15.1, 14.7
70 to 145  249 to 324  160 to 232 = -4.8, 14.5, 14.3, 14.4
